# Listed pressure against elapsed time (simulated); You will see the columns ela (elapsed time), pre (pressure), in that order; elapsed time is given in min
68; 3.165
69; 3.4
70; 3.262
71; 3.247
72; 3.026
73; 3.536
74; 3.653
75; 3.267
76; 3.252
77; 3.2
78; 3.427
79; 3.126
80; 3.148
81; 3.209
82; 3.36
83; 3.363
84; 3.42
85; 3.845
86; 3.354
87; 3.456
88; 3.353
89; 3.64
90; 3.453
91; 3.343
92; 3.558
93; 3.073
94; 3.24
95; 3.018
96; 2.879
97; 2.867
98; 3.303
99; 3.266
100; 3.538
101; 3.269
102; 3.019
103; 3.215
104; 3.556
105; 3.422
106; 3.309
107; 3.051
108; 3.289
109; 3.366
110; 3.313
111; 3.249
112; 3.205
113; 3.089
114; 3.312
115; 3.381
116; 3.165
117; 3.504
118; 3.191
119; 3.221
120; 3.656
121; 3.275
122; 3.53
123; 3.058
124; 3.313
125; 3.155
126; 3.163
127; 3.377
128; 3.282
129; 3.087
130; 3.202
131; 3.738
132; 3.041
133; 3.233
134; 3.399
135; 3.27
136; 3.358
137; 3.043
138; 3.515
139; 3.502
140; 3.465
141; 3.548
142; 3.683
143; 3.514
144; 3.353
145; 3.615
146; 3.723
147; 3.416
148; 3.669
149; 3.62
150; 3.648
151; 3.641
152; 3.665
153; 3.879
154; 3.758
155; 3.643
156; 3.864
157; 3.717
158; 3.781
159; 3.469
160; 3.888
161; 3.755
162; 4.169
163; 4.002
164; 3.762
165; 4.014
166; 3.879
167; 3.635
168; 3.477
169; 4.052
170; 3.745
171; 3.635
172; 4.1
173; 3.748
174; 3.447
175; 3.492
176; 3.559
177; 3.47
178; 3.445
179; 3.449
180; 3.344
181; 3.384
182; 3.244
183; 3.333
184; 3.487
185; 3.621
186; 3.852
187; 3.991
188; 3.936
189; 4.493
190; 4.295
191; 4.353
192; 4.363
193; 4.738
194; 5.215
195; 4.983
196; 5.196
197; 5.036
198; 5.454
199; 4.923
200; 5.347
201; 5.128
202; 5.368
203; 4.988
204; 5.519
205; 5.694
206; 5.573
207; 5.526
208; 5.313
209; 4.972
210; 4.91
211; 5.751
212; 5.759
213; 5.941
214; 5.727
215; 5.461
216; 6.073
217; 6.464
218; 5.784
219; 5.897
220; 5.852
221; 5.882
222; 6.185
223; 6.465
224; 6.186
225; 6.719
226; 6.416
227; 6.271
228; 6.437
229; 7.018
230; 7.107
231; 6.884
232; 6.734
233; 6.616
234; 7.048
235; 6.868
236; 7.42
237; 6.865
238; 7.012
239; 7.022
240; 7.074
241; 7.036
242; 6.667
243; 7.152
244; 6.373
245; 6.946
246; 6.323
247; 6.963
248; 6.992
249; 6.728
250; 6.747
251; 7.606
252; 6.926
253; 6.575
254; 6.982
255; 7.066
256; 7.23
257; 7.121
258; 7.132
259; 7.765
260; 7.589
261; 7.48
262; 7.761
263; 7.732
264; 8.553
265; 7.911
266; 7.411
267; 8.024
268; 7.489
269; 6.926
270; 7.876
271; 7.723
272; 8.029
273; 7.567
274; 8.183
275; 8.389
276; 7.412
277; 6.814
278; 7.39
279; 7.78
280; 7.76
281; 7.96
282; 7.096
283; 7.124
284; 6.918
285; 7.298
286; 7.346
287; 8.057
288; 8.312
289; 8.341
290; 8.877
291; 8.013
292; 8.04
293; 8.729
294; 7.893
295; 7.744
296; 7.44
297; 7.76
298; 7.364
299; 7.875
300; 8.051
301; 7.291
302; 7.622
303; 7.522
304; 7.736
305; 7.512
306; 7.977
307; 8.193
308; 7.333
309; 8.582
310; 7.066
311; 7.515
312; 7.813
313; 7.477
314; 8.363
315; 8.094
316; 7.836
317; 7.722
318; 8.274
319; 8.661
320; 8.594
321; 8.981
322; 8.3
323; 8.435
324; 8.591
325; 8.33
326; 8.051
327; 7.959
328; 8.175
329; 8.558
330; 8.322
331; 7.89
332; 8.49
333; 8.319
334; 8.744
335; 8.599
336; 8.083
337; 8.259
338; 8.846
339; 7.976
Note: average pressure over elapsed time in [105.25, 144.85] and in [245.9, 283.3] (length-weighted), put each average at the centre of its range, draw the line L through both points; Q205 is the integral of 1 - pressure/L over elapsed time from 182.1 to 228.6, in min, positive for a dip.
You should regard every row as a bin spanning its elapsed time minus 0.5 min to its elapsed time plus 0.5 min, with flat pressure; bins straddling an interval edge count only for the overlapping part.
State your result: 3.7 min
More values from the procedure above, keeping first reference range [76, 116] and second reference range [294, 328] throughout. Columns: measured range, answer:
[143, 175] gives 6.35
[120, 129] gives 1.44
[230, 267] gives -3.02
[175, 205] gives 5.69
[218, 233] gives -0.78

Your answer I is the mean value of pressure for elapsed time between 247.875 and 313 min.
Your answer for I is 7.62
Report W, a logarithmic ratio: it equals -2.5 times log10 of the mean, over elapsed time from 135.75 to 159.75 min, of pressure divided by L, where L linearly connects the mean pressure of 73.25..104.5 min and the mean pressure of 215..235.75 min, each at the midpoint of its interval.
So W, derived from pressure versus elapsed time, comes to 0.28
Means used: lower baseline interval 3.31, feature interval 3.59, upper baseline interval 6.43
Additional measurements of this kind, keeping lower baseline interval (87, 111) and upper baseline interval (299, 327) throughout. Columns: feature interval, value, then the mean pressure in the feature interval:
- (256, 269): -0.11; 7.62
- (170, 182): 0.37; 3.55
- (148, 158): 0.20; 3.72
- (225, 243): -0.10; 6.86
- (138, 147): 0.19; 3.54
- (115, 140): 0.18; 3.31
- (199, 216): 0.05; 5.44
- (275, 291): -0.05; 7.67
